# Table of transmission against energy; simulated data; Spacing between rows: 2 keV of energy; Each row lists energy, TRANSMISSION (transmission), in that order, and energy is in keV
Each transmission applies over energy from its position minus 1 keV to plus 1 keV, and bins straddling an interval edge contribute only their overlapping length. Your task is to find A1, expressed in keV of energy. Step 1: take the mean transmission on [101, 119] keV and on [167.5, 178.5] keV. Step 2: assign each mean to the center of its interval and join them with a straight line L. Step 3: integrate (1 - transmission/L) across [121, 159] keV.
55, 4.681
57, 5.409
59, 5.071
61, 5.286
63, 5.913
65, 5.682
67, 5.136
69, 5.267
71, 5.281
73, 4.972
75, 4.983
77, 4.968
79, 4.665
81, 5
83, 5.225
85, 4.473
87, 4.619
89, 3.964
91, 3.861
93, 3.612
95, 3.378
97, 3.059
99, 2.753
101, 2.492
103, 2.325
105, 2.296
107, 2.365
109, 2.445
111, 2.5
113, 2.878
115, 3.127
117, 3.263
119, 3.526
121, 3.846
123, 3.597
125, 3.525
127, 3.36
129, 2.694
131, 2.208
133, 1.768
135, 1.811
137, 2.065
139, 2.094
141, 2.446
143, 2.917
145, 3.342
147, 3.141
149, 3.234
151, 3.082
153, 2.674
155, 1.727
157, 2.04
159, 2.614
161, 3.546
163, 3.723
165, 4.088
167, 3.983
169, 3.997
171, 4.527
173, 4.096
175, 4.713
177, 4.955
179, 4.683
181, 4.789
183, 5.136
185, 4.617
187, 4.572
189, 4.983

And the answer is 8.68 keV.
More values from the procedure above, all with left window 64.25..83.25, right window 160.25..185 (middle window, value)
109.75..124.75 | 4.8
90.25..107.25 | 6.9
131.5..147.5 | 7.6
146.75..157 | 4.2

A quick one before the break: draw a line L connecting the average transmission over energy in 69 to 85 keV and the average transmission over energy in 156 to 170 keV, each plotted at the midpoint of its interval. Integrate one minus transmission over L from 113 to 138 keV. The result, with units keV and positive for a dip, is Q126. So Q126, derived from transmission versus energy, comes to 7.46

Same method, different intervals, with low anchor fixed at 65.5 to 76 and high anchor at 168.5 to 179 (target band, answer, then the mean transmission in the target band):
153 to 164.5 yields 4.5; 2.78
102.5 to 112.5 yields 5.1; 2.41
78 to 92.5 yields 1.6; 4.51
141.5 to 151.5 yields 3.3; 3.11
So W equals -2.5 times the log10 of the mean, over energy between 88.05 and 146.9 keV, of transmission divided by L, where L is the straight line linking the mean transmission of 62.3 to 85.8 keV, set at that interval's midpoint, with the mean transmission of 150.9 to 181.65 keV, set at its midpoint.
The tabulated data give 0.474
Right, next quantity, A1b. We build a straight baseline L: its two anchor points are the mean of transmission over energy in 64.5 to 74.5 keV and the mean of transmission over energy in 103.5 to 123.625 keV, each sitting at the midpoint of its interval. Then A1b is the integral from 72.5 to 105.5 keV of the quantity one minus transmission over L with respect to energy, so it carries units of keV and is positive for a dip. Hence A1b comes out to 2.79 keV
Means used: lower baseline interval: 5.23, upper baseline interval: 2.96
